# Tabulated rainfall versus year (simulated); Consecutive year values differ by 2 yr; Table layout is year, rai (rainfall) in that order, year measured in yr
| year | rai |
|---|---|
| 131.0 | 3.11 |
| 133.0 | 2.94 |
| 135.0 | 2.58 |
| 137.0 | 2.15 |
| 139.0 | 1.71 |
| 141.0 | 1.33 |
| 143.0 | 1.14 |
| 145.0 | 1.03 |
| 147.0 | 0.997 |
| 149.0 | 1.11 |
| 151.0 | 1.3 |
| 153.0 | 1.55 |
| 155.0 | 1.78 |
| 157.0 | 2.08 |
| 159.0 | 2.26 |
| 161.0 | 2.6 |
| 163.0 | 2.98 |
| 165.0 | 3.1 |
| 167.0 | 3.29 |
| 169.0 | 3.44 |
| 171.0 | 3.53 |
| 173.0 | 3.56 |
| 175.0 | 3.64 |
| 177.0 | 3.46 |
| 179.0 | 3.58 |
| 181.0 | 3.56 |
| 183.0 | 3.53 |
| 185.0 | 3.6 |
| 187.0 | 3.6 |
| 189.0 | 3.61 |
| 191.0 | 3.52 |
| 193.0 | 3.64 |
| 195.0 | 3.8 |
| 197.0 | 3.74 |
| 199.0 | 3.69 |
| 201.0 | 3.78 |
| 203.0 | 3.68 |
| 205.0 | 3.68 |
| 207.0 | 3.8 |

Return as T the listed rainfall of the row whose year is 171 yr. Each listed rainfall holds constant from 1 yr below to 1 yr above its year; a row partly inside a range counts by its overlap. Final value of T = 3.53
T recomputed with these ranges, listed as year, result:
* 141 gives 1.33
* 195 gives 3.8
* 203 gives 3.68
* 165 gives 3.1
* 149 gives 1.11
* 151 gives 1.3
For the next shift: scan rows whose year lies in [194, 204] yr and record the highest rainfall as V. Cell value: 3.8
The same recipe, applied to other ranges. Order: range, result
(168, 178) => 3.64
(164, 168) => 3.29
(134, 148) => 2.58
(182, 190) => 3.61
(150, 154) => 1.55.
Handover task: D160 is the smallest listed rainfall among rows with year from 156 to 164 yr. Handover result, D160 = 2.08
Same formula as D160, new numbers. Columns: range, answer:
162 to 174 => 2.98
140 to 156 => 0.997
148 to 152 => 1.11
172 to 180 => 3.46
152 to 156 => 1.55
